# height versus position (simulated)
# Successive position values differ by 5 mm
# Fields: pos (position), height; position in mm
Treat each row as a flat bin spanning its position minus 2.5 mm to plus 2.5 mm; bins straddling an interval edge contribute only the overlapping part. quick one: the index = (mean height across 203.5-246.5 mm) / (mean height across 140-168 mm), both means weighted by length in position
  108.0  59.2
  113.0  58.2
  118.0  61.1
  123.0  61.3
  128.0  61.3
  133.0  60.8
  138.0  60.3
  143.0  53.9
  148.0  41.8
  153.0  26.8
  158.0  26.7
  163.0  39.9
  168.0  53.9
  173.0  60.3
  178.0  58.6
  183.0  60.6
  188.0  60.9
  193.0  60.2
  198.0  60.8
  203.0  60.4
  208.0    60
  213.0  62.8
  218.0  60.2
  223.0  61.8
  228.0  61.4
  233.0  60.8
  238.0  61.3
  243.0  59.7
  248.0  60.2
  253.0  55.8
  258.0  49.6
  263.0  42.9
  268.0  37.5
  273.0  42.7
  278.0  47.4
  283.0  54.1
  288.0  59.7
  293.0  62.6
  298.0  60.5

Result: 1.5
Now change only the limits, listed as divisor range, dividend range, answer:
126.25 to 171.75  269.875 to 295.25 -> 1.11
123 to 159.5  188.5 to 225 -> 1.25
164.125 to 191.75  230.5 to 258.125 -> 1.01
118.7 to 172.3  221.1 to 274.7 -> 1.09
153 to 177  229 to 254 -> 1.36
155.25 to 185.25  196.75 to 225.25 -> 1.23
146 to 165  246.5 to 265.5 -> 1.55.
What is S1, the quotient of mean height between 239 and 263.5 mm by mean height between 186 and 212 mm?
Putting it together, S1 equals 0.9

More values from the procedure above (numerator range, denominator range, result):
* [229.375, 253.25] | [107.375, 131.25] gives 0.99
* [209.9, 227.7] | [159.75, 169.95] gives 1.37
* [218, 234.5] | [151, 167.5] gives 1.80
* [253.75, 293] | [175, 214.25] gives 0.81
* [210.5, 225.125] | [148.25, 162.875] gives 1.97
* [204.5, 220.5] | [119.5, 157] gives 1.18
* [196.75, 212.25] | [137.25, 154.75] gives 1.35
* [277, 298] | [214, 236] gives 0.93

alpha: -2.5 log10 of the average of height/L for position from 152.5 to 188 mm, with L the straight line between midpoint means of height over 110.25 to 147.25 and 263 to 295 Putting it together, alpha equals 0.15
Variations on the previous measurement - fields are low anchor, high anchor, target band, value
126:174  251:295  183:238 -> -0.24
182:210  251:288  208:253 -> -0.12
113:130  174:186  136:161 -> 0.41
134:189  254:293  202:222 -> -0.23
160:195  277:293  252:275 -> 0.23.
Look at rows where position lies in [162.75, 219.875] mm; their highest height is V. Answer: 62.8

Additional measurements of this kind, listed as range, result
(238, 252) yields 61.3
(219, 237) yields 61.8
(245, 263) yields 60.2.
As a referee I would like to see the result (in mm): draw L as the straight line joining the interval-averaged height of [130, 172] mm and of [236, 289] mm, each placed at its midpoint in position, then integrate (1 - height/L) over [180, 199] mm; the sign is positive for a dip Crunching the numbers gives -4.9 mm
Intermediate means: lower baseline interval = 46.2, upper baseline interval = 51.6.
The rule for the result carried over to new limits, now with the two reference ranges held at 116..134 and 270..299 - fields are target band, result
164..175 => 0.84 mm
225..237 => -1.03 mm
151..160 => 4.97 mm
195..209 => -0.68 mm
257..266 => 1.60 mm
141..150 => 1.85 mm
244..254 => -0.55 mm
